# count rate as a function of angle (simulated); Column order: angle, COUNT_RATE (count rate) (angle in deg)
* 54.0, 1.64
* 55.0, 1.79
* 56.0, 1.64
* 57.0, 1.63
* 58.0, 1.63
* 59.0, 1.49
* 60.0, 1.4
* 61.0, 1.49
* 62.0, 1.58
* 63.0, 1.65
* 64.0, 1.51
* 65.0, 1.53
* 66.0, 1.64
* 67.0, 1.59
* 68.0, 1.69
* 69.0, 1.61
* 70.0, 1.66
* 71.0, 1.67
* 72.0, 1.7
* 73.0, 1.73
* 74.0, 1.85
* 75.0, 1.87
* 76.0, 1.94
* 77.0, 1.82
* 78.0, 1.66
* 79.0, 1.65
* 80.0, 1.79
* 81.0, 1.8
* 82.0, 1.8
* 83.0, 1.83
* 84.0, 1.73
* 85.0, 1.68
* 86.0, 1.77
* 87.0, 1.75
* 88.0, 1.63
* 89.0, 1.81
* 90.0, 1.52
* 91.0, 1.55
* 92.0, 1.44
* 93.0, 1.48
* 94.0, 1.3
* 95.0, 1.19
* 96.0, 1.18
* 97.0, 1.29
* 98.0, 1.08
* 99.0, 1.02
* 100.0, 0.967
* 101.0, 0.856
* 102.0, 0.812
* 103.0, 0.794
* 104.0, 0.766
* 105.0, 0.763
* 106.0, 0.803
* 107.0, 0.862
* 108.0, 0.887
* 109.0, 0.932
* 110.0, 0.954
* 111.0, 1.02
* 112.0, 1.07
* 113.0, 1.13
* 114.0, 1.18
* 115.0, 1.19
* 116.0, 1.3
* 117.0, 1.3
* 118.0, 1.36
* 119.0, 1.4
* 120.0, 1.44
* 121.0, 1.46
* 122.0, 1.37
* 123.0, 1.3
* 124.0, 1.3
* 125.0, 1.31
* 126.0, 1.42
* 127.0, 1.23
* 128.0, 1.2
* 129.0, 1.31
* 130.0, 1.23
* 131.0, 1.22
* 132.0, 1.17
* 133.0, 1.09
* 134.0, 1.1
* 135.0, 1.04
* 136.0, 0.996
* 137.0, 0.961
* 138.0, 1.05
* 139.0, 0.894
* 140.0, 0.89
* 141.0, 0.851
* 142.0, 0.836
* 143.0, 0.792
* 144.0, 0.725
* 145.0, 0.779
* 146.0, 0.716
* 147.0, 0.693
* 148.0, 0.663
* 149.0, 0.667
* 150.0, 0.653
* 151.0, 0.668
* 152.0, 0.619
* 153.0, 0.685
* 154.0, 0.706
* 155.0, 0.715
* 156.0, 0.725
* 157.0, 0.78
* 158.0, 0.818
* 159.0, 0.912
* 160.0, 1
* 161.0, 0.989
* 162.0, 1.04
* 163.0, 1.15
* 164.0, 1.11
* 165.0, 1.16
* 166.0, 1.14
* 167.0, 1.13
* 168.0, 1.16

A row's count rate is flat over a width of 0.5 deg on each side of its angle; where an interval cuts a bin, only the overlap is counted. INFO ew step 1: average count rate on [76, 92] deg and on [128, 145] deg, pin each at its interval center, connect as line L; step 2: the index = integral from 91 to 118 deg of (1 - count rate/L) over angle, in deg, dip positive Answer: 6.8 deg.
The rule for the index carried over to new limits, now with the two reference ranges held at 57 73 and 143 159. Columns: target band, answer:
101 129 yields -1.74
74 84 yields -2.36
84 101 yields -1.12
